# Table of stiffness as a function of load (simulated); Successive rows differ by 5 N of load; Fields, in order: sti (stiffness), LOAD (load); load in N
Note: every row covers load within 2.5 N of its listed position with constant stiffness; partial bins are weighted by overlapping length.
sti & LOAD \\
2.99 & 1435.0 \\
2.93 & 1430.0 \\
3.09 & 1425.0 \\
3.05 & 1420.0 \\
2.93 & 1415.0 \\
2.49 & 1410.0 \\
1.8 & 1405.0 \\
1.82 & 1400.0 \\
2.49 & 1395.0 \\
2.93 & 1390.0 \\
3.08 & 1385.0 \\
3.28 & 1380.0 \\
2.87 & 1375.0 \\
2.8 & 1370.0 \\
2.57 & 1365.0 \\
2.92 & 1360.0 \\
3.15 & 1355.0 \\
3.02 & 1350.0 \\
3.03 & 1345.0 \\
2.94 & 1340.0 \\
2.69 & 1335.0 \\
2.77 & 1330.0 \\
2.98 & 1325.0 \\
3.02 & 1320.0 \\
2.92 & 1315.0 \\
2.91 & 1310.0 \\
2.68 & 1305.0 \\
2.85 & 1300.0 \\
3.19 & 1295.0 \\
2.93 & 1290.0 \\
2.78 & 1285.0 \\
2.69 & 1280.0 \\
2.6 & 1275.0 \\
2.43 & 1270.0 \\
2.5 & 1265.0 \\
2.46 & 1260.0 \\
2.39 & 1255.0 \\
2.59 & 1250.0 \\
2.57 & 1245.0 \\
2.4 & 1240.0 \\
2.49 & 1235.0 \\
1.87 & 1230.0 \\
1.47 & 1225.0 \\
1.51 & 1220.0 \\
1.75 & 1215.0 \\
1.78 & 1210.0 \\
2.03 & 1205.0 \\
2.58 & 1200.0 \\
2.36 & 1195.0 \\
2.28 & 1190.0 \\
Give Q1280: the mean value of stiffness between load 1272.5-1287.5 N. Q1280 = 2.69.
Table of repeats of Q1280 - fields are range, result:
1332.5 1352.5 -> 2.92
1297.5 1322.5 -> 2.88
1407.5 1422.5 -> 2.82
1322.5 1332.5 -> 2.88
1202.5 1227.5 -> 1.71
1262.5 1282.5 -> 2.55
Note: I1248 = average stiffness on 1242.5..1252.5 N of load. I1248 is 2.58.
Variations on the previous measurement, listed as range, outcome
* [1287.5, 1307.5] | 2.91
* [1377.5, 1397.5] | 2.94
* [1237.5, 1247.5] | 2.49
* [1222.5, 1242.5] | 2.06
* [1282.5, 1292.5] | 2.85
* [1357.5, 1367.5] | 2.75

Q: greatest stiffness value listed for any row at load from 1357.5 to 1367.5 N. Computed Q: 2.92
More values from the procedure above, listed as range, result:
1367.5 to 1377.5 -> 2.87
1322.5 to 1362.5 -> 3.15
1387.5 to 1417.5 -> 2.93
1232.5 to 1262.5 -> 2.59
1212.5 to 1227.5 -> 1.75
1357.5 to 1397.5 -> 3.28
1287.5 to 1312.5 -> 3.19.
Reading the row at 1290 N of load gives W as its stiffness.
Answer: 2.93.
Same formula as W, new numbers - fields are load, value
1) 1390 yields 2.93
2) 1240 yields 2.4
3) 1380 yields 3.28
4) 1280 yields 2.69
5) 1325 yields 2.98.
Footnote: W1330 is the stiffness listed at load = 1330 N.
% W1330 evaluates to 2.77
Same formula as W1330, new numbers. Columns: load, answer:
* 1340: 2.94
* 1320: 3.02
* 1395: 2.49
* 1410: 2.49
